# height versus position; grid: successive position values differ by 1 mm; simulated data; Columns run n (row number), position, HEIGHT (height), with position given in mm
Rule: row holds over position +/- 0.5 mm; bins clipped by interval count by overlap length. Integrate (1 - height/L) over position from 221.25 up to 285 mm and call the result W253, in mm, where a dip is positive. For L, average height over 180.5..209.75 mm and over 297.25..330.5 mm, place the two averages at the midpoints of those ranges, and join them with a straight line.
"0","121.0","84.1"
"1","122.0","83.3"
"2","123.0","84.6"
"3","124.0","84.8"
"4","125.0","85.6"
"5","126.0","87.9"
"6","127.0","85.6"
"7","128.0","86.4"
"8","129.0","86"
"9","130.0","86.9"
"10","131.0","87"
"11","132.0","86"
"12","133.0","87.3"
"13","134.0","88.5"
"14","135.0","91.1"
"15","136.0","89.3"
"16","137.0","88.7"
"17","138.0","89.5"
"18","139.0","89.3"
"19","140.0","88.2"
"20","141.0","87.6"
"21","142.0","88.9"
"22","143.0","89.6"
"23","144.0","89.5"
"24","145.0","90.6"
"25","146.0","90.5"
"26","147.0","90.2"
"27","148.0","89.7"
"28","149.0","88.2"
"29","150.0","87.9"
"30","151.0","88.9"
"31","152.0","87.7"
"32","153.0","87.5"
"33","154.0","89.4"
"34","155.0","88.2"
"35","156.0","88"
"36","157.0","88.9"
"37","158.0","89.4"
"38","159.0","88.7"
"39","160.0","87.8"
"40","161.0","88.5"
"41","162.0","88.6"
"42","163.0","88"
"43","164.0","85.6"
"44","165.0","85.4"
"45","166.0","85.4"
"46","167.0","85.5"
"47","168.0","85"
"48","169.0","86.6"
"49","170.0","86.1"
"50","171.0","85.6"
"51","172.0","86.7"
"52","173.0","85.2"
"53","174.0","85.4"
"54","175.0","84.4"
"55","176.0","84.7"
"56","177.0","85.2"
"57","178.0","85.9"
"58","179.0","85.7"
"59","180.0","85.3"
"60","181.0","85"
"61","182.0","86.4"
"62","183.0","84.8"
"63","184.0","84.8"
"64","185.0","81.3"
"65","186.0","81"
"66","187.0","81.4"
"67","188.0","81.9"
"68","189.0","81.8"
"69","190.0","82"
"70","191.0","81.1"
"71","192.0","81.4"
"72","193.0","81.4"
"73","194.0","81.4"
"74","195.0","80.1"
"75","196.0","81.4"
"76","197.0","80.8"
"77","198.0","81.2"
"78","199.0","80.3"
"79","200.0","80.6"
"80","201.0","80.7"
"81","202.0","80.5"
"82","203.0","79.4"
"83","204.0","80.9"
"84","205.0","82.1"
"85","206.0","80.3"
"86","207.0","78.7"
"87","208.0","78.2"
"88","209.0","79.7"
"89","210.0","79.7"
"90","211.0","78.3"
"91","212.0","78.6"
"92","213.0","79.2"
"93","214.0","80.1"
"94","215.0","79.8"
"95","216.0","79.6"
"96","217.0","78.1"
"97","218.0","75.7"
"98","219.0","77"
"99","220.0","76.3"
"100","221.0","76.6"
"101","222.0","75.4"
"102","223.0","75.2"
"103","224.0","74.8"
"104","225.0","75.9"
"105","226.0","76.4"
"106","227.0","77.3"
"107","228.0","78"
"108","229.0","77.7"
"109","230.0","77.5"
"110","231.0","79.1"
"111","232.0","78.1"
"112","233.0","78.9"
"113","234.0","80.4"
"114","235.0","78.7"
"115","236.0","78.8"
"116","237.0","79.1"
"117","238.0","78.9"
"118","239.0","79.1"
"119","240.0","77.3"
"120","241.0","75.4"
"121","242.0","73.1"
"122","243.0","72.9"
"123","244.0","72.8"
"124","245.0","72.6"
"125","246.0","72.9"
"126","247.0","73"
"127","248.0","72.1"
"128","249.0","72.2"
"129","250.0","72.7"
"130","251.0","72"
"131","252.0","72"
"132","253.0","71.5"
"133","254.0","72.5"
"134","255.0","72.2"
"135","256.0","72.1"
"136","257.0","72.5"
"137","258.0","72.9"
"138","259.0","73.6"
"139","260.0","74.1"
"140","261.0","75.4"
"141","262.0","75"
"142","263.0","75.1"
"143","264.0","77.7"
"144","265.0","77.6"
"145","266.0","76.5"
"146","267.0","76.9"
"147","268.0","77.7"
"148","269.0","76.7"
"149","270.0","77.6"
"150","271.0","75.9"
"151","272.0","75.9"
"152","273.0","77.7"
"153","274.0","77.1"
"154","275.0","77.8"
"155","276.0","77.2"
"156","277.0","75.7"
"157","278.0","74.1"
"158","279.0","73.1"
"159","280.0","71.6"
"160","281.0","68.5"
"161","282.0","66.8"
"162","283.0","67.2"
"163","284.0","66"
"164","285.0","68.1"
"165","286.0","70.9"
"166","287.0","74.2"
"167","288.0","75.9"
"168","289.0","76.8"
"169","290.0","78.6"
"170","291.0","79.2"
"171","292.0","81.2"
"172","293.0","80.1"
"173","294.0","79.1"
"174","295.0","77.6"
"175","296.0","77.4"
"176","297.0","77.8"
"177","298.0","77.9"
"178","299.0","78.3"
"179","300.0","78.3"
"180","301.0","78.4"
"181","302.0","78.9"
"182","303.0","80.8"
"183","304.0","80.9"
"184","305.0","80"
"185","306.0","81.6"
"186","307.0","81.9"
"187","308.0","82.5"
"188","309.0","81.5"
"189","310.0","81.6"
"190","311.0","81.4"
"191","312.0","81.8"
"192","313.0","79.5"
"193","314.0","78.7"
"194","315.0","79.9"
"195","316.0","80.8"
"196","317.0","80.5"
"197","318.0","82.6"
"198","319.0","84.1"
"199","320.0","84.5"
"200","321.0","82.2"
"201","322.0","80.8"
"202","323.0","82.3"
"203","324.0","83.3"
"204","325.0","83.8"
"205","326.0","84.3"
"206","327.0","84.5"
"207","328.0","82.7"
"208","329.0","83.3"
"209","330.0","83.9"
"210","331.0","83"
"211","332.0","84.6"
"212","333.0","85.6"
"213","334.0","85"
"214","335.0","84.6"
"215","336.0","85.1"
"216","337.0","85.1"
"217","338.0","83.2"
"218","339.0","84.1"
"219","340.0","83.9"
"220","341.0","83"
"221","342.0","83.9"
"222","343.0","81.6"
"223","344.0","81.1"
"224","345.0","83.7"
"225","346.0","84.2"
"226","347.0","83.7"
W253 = 5.1 mm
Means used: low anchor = 81.4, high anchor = 81.4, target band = 74.9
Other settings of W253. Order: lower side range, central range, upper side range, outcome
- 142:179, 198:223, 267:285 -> 0.8 mm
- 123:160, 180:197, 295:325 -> 0.7 mm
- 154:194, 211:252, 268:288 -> 1.2 mm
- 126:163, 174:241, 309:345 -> 5.0 mm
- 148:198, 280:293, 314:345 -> 1.7 mm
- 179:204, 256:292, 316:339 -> 3.6 mm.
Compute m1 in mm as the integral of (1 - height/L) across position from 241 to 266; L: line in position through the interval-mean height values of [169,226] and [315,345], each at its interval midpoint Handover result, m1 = 2.6 mm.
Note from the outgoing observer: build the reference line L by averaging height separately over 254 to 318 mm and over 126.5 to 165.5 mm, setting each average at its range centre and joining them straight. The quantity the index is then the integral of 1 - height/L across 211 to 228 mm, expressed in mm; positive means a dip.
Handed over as 1.0 mm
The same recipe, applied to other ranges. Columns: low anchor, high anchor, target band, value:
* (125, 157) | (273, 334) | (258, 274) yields 0.98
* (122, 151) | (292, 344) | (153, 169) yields -0.06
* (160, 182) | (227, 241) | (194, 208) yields 0.32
